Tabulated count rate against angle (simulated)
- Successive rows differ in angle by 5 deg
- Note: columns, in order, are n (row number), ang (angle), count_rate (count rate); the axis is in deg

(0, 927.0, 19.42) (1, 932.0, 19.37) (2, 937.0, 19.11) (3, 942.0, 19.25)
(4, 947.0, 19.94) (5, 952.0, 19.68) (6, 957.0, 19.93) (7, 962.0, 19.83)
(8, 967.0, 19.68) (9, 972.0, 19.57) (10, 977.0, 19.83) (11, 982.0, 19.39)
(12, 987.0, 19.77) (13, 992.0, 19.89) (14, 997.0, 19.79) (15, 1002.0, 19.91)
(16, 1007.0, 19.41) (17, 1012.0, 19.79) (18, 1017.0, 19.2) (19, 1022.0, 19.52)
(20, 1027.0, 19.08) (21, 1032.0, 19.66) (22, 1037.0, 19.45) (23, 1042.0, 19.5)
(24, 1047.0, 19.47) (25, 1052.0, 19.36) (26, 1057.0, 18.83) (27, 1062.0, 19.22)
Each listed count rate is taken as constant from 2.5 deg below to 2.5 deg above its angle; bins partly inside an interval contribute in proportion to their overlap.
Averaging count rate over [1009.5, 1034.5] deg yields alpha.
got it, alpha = 19.4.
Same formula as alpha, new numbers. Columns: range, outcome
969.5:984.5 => 19.6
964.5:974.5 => 19.6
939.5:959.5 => 19.7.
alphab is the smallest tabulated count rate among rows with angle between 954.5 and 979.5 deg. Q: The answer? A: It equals 19.57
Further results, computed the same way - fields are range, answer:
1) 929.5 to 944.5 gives 19.11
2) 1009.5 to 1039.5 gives 19.08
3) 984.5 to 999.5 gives 19.77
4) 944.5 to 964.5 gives 19.68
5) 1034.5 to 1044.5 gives 19.45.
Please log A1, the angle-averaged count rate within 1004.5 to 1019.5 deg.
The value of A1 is 19.5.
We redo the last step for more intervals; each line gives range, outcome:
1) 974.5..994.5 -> 19.7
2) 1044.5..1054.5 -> 19.4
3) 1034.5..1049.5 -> 19.5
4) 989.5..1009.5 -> 19.8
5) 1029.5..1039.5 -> 19.6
